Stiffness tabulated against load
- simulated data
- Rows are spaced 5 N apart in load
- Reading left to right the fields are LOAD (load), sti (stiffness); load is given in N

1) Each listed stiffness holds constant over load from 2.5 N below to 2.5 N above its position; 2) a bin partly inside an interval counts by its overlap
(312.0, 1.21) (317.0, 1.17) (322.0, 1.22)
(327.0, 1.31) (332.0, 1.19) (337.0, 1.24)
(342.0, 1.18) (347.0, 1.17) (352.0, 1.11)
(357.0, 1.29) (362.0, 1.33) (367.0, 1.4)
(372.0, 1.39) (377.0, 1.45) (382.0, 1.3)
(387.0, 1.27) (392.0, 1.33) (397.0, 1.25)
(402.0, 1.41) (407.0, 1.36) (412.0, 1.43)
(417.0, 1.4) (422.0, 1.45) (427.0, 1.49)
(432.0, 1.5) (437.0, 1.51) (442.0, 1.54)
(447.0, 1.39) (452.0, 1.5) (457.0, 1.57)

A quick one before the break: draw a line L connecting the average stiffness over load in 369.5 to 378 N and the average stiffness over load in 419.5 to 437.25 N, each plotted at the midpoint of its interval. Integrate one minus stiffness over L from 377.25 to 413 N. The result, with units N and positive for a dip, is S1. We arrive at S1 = 2.6 N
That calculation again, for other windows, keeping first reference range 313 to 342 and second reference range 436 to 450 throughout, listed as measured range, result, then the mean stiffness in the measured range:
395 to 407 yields 0.4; 1.34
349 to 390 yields 0.0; 1.32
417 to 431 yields -0.2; 1.46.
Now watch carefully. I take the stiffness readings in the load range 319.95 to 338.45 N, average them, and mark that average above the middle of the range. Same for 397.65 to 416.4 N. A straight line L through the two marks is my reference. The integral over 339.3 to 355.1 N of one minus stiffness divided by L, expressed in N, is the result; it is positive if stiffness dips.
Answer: 1.42 N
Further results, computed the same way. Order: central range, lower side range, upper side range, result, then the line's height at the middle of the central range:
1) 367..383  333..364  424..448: -1.1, 1.3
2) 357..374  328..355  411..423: -1.3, 1.26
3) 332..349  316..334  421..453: 0.9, 1.26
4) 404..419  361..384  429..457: 0.5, 1.44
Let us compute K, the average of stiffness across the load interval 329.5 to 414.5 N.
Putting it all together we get 1.3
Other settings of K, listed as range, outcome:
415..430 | 1.45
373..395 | 1.34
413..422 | 1.42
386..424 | 1.36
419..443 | 1.49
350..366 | 1.26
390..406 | 1.33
